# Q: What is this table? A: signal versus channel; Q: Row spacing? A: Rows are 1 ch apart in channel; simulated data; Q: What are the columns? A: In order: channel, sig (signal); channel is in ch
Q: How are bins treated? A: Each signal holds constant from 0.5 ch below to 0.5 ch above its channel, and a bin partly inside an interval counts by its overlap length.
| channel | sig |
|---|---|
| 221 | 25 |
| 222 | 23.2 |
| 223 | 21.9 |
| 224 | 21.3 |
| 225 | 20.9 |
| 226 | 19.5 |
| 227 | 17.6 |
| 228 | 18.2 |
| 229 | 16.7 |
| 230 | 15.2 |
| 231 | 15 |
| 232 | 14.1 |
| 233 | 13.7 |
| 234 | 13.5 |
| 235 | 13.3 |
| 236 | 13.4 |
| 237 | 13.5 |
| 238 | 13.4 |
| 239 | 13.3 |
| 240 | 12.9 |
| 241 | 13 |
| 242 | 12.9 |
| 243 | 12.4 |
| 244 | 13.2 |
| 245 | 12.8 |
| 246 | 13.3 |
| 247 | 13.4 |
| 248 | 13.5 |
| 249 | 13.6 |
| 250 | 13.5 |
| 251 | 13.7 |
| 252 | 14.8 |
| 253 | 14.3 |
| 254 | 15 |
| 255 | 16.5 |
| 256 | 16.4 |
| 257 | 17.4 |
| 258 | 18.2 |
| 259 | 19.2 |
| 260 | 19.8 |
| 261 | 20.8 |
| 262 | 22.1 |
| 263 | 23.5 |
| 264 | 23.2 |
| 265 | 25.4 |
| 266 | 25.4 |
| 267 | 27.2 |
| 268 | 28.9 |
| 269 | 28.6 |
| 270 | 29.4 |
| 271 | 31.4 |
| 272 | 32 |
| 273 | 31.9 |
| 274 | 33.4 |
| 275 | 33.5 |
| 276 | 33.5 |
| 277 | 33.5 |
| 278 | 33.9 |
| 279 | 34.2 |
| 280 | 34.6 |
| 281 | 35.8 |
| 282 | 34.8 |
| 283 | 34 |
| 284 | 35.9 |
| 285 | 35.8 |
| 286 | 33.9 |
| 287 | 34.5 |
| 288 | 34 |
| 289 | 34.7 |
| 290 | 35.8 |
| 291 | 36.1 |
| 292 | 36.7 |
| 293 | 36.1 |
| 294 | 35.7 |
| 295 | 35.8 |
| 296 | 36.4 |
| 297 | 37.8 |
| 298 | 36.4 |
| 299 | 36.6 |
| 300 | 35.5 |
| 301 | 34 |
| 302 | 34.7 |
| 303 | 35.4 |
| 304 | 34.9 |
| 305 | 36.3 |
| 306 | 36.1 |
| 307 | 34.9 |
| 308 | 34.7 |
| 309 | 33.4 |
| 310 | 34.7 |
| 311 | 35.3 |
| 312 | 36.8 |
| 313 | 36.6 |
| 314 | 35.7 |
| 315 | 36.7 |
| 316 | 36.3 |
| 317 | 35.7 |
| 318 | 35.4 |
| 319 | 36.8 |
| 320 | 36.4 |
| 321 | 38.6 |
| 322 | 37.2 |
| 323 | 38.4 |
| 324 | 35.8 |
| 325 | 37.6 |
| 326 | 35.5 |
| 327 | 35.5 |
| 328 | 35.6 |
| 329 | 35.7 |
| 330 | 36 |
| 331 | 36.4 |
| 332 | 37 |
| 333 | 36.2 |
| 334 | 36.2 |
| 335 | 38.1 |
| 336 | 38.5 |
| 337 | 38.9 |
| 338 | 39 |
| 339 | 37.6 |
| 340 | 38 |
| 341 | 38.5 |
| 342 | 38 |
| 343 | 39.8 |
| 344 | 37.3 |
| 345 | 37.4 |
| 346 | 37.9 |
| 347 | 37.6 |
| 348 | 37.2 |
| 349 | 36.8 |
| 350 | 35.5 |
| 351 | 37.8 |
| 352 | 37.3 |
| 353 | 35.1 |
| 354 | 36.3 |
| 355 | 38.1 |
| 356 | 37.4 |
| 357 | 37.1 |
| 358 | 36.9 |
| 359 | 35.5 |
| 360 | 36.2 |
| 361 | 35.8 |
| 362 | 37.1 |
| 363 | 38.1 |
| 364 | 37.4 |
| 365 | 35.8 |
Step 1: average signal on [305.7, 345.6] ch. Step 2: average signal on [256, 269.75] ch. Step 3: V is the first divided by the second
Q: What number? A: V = 1.60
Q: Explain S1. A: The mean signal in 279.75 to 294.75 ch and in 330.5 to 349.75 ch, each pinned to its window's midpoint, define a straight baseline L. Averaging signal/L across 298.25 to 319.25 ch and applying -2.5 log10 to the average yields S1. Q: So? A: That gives 0.021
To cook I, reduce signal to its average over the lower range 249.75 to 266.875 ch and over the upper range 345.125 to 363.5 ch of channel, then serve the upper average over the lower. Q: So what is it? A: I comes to 1.94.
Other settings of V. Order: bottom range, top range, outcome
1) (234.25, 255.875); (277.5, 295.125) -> 2.57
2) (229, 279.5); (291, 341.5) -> 1.82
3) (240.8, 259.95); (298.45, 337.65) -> 2.46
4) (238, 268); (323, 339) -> 2.16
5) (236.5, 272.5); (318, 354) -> 2.00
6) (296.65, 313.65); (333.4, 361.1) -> 1.05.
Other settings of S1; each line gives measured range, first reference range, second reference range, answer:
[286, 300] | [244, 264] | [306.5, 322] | -0.23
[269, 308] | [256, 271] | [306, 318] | -0.17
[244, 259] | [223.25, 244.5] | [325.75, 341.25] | 0.27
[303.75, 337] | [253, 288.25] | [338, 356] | -0.07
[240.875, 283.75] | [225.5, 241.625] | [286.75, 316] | 0.06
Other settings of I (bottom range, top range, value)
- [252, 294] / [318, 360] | 1.29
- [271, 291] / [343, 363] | 1.08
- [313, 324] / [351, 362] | 1.00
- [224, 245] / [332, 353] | 2.52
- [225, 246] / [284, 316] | 2.45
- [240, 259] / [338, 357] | 2.60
